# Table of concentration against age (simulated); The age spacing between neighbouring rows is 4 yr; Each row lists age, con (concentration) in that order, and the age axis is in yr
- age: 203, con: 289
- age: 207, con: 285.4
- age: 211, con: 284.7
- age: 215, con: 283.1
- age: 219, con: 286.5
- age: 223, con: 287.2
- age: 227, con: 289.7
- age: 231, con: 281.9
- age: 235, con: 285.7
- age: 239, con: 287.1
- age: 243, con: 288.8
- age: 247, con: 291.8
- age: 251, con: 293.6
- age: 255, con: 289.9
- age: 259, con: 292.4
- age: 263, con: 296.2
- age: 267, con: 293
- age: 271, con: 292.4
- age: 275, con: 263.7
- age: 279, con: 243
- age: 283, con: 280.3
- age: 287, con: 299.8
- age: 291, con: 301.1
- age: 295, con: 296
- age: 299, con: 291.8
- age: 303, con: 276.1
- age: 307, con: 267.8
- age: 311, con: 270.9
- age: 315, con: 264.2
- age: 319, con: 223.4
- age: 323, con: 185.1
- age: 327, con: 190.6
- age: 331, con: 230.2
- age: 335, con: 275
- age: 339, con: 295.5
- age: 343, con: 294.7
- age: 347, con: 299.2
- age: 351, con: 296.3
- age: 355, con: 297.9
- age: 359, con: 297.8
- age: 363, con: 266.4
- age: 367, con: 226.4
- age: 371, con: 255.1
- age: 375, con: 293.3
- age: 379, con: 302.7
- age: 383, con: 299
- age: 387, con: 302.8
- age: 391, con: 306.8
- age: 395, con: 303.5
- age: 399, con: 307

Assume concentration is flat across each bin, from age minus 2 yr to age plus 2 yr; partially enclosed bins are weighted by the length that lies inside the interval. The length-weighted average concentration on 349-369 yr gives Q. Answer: 277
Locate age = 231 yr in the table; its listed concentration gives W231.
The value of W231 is 281.9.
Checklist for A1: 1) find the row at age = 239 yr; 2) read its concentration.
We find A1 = 287.1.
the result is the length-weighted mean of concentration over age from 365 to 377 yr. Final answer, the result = 258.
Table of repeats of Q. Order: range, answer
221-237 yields 286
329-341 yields 267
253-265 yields 293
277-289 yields 274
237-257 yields 290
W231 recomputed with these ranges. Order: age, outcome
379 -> 302.7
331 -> 230.2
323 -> 185.1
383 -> 299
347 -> 299.2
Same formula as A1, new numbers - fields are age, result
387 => 302.8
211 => 284.7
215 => 283.1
